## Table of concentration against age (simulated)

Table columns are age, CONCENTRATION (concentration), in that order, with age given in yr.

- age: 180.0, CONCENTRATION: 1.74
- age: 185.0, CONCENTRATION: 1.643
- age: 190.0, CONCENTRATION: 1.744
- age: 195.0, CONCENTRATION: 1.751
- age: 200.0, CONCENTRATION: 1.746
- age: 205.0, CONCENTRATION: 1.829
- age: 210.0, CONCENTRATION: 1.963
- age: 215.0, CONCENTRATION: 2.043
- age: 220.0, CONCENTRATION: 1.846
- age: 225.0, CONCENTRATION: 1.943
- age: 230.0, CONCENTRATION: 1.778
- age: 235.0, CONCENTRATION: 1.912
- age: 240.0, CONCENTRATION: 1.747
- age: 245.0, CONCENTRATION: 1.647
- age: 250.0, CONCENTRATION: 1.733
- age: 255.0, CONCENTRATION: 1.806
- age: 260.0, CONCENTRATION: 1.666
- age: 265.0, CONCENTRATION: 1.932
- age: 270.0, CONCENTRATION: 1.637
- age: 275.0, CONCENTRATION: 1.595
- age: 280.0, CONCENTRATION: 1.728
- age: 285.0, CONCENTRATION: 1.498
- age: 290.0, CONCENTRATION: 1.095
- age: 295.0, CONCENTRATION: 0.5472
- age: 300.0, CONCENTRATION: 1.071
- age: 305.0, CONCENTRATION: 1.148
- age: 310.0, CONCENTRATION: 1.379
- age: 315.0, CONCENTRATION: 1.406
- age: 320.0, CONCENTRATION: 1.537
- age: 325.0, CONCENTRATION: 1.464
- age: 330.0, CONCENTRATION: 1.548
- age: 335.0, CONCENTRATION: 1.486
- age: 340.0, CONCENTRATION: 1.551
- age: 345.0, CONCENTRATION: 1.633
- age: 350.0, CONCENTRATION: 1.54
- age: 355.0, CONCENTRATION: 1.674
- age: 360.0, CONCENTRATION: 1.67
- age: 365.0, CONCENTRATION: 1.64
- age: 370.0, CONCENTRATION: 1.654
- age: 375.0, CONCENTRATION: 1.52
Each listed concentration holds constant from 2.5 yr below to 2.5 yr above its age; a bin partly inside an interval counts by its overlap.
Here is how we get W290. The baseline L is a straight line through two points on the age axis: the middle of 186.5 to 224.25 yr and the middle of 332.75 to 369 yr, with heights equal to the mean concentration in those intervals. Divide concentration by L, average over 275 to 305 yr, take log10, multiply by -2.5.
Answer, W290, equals 0.37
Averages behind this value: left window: 1.85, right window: 1.6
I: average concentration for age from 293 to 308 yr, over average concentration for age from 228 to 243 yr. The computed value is 0.53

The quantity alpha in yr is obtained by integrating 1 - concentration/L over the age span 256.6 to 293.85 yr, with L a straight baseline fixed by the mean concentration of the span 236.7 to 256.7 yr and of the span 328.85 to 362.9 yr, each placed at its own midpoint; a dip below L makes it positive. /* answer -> 3.00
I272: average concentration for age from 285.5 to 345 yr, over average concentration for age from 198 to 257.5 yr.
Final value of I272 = 0.72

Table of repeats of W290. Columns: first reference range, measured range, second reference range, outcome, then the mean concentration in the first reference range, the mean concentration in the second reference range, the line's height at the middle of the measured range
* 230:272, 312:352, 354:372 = 0.114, 1.76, 1.66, 1.69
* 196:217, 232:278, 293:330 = -0.100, 1.88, 1.25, 1.59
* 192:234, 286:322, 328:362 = 0.378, 1.86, 1.59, 1.67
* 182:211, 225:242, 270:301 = -0.166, 1.77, 1.3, 1.57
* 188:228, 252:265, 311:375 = -0.017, 1.86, 1.56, 1.75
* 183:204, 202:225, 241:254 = -0.117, 1.73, 1.71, 1.72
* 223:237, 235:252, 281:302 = -0.021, 1.87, 1.1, 1.7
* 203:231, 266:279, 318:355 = 0.048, 1.91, 1.55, 1.74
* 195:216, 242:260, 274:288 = -0.013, 1.87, 1.59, 1.7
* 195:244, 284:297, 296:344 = 0.444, 1.85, 1.38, 1.52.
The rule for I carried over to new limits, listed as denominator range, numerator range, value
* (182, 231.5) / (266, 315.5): 0.72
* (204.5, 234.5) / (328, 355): 0.82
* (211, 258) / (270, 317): 0.71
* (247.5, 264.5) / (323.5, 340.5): 0.86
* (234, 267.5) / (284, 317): 0.65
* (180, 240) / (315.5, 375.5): 0.86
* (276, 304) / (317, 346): 1.27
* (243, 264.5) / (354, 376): 0.94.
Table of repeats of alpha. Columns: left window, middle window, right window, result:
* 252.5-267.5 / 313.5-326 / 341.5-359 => 1.52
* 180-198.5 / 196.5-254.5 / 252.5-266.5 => -2.55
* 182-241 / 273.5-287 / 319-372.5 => 0.73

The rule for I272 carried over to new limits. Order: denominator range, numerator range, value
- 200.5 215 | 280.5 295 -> 0.65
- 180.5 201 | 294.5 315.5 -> 0.66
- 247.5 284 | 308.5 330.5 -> 0.85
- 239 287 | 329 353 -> 0.91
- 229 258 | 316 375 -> 0.89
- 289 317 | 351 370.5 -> 1.50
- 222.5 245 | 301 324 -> 0.74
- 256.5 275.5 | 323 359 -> 0.91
